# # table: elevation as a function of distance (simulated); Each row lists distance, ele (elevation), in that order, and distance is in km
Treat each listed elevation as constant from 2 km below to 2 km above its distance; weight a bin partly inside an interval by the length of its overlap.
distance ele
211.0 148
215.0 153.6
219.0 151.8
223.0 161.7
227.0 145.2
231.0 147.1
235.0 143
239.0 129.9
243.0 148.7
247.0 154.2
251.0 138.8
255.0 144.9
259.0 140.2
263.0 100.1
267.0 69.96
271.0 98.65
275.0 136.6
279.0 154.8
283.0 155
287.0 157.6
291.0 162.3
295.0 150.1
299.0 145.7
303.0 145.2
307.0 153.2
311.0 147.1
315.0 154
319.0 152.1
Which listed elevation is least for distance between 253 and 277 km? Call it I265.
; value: 69.96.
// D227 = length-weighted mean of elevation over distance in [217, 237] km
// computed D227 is 150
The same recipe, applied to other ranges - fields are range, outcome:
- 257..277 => 109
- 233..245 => 141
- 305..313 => 150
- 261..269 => 85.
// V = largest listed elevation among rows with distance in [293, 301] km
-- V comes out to 150.1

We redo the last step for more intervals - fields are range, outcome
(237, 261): 154.2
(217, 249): 161.7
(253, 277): 144.9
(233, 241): 143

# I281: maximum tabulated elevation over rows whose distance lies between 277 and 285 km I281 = 155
